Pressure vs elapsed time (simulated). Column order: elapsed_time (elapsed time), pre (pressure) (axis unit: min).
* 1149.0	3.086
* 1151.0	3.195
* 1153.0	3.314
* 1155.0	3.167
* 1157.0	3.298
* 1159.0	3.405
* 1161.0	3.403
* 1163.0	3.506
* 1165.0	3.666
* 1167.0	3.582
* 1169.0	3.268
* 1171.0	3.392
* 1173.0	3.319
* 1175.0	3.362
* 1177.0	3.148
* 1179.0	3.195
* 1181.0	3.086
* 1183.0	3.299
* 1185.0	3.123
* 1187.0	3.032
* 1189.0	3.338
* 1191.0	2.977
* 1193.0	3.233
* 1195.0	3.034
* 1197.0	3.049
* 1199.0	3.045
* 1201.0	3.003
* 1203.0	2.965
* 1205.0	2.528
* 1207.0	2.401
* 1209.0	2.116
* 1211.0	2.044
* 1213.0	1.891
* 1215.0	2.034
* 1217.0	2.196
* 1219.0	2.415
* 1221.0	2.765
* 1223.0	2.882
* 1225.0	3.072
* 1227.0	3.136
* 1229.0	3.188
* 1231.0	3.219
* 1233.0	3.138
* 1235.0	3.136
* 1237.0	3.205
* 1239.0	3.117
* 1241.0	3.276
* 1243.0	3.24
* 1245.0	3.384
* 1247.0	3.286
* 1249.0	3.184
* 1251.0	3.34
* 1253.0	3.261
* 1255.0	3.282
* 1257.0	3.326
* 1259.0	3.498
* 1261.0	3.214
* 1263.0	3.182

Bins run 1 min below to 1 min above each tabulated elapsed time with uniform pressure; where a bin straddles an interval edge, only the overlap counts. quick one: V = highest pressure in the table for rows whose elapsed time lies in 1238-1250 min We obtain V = 3.384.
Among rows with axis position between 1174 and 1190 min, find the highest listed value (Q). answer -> 3.362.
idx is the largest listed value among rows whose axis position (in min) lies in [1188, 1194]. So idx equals 3.338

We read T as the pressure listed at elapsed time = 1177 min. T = 3.148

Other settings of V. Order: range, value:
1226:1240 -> 3.219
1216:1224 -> 2.882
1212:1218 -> 2.196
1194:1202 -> 3.049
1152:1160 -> 3.405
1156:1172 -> 3.666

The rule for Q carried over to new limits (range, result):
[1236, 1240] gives 3.205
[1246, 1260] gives 3.498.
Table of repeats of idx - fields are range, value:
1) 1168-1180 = 3.392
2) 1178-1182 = 3.195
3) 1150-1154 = 3.314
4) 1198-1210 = 3.045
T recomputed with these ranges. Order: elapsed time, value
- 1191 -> 2.977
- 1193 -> 3.233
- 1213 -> 1.891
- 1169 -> 3.268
